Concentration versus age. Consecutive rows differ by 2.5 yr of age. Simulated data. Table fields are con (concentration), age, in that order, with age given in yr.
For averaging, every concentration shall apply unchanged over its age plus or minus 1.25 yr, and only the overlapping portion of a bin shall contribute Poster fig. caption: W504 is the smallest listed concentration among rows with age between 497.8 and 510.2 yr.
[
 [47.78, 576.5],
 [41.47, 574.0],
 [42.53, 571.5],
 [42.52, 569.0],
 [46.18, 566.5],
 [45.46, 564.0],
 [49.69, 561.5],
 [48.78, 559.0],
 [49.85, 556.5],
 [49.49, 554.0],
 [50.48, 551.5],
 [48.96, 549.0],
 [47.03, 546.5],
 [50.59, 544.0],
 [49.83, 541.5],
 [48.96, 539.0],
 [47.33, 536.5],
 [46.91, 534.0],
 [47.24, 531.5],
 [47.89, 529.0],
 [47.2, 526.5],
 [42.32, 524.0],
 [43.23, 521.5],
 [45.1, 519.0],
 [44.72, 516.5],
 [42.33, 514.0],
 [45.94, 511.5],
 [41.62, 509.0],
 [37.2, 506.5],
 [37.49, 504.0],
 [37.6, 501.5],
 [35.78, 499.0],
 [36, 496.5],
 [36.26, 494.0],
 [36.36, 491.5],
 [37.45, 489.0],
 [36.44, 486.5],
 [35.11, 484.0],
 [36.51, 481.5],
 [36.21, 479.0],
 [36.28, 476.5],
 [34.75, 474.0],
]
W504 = 35.78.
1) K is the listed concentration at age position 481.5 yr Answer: 36.51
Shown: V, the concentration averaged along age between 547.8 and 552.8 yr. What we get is 49.7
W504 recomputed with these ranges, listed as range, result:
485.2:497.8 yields 36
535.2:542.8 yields 47.33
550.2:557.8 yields 49.49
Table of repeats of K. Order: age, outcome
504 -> 37.49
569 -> 42.52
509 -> 41.62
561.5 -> 49.69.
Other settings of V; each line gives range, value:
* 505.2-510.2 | 39.4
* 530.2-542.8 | 48.1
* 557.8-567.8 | 47.5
